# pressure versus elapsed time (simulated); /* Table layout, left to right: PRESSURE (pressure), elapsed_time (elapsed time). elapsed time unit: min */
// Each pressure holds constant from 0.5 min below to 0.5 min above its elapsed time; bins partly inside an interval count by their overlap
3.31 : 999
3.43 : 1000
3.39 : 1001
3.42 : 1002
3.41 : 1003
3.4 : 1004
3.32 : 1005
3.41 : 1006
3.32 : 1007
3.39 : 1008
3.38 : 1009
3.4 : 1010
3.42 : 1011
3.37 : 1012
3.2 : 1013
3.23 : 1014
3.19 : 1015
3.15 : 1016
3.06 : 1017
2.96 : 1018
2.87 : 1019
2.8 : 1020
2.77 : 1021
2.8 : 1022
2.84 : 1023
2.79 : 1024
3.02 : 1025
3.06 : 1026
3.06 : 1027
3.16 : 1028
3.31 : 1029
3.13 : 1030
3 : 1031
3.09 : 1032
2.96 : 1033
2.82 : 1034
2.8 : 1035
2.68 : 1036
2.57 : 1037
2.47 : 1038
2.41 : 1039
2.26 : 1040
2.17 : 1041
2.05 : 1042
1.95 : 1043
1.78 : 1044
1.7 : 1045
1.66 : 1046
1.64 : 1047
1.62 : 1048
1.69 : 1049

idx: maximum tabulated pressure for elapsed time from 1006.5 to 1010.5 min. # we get 3.4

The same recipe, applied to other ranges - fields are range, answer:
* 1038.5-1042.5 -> 2.41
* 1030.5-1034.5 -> 3.09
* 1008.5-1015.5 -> 3.42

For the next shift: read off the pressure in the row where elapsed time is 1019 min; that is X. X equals 2.87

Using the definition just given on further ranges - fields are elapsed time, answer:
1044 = 1.78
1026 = 3.06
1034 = 2.82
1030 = 3.13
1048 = 1.62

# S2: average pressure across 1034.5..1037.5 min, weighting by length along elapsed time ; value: 2.68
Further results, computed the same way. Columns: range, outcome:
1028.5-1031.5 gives 3.15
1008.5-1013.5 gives 3.35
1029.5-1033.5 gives 3.04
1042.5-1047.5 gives 1.75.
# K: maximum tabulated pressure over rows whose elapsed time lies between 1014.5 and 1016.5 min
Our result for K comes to 3.19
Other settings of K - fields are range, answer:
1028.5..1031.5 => 3.31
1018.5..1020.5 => 2.87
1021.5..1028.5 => 3.16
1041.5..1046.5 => 2.05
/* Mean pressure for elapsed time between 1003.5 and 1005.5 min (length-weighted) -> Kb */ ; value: 3.36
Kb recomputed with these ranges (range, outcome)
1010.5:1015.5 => 3.28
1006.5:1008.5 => 3.35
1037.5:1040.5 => 2.38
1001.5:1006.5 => 3.39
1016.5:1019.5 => 2.96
